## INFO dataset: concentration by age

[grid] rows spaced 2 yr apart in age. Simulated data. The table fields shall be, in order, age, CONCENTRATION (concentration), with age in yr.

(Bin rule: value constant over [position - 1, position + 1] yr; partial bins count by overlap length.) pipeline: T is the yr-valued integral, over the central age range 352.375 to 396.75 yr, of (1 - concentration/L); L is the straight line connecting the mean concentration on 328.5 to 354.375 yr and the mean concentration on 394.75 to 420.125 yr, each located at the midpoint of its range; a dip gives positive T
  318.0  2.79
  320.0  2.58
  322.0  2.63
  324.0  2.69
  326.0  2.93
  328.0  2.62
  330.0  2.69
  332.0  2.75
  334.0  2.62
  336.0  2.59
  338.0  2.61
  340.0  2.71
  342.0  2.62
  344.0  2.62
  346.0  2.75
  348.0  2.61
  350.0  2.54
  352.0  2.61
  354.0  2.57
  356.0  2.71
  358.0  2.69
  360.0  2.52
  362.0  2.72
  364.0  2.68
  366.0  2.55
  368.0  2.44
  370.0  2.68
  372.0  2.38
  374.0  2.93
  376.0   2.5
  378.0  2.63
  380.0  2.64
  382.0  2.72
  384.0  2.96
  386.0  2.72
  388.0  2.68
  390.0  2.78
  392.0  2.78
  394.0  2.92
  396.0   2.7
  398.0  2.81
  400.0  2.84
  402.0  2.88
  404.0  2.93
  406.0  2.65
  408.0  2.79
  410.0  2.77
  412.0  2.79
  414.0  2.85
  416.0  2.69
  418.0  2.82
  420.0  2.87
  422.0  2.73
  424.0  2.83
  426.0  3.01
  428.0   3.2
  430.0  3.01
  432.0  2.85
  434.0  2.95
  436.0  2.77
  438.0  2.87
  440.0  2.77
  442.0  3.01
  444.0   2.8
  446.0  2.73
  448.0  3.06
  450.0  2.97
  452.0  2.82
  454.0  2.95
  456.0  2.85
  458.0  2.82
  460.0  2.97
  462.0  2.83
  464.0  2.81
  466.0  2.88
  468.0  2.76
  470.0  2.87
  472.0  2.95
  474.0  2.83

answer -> 0.7 yr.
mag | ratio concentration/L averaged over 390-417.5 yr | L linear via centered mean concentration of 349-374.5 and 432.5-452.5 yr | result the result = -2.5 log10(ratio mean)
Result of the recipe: -0.02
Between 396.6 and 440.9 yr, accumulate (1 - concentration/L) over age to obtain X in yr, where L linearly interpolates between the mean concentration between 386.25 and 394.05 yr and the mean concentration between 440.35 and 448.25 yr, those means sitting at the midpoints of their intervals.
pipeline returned -0.4 yr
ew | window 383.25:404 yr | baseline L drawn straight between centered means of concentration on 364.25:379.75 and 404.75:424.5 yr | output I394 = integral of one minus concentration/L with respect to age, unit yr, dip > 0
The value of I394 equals -0.9 yr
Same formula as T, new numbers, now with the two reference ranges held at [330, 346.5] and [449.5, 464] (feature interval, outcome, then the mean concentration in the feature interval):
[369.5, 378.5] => 0.3 yr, 2.62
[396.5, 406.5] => -0.2 yr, 2.82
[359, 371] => 0.5 yr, 2.6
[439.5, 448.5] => 0.0 yr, 2.87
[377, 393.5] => 0.0 yr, 2.74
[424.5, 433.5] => -0.6 yr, 3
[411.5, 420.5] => 0.0 yr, 2.8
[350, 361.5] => 0.3 yr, 2.62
